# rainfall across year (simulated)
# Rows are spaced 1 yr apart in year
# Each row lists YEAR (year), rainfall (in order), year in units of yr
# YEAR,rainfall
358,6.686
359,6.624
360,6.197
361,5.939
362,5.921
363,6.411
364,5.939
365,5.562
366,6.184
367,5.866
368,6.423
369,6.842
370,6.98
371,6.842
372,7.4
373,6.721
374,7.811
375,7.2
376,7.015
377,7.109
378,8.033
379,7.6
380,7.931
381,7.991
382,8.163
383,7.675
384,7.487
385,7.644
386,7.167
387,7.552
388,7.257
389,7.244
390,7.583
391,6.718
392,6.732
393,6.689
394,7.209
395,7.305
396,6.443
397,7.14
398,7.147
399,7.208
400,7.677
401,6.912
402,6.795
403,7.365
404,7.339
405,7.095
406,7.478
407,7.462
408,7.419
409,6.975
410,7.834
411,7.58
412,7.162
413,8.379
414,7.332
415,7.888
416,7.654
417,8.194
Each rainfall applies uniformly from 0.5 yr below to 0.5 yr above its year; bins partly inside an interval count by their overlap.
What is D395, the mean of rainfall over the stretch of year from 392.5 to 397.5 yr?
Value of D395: 6.96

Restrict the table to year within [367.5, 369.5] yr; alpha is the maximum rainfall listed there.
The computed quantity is 6.842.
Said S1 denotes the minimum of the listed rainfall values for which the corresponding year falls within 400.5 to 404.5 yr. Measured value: 6.795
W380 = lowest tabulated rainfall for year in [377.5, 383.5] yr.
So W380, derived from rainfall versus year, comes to 7.6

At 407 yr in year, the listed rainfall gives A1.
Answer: 7.462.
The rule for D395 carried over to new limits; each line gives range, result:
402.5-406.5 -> 7.32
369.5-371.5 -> 6.91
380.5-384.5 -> 7.83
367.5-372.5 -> 6.9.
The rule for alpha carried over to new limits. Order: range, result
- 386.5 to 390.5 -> 7.583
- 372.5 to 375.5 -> 7.811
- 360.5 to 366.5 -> 6.411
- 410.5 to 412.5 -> 7.58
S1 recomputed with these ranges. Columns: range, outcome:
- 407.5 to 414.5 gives 6.975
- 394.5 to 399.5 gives 6.443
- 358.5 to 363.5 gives 5.921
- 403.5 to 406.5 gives 7.095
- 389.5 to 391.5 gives 6.718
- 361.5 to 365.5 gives 5.562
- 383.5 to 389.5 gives 7.167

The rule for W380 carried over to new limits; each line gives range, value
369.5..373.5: 6.721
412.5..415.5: 7.332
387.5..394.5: 6.689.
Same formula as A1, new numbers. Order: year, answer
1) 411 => 7.58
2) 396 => 6.443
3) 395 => 7.305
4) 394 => 7.209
